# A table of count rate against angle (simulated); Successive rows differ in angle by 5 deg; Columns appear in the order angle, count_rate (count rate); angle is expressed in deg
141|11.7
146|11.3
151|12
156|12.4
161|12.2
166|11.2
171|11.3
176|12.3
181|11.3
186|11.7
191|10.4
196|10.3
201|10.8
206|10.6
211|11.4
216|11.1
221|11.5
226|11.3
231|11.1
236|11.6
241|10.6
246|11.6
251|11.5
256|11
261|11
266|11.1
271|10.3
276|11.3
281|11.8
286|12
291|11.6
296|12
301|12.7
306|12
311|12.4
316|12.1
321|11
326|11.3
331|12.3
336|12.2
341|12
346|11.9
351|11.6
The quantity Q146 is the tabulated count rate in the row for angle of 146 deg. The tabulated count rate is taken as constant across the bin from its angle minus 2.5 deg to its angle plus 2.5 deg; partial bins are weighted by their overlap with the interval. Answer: 11.3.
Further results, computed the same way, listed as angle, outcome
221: 11.5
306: 12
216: 11.1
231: 11.1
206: 10.6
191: 10.4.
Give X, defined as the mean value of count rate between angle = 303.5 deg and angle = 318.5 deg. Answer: 12.2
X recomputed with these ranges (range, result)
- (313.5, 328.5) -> 11.5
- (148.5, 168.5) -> 11.9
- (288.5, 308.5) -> 12.1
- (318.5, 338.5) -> 11.7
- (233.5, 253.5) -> 11.3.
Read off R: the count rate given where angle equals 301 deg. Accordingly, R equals 12.7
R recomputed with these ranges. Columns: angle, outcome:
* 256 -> 11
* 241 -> 10.6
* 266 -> 11.1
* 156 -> 12.4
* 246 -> 11.6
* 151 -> 12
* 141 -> 11.7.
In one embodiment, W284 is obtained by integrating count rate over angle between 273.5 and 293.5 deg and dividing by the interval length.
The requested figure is 11.7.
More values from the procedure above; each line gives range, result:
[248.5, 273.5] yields 11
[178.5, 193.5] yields 11.1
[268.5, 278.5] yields 10.8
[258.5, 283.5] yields 11.1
